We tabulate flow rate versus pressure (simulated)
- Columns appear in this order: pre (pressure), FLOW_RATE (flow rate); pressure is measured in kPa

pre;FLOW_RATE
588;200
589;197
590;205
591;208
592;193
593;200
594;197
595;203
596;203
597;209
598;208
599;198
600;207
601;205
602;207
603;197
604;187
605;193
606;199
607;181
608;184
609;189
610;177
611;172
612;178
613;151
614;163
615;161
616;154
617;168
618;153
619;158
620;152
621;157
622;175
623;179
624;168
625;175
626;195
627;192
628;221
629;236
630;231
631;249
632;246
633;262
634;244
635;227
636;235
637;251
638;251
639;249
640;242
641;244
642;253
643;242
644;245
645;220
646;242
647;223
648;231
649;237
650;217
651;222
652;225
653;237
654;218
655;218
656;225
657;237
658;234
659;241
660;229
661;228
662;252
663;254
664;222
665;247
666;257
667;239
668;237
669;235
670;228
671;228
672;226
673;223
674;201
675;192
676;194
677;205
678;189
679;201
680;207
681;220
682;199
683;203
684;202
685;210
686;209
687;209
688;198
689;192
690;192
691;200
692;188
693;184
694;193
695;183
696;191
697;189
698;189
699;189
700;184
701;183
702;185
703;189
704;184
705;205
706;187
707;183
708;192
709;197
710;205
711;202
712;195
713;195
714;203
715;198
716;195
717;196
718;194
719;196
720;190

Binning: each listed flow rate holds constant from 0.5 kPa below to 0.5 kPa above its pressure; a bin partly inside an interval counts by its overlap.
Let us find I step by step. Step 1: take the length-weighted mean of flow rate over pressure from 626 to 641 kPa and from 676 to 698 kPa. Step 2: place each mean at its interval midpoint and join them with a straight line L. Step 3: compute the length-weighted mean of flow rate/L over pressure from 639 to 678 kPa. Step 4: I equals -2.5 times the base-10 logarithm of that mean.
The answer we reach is -0.05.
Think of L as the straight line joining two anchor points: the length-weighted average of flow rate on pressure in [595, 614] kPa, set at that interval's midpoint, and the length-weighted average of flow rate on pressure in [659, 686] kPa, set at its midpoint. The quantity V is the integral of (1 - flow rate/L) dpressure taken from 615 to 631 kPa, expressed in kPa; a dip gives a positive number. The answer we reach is 1.3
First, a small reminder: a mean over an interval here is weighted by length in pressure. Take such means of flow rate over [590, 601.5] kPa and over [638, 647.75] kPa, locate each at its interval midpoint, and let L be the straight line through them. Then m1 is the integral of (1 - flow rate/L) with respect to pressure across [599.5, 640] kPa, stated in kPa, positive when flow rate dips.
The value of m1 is 4.5 kPa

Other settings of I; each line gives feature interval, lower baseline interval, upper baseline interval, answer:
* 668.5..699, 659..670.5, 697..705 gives 0.050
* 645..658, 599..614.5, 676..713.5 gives -0.191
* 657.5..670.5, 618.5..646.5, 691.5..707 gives -0.168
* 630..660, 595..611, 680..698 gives -0.200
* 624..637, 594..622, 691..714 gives -0.216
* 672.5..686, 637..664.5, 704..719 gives 0.066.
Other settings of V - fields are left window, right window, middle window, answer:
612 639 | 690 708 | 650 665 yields -2.9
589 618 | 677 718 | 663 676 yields -2.3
